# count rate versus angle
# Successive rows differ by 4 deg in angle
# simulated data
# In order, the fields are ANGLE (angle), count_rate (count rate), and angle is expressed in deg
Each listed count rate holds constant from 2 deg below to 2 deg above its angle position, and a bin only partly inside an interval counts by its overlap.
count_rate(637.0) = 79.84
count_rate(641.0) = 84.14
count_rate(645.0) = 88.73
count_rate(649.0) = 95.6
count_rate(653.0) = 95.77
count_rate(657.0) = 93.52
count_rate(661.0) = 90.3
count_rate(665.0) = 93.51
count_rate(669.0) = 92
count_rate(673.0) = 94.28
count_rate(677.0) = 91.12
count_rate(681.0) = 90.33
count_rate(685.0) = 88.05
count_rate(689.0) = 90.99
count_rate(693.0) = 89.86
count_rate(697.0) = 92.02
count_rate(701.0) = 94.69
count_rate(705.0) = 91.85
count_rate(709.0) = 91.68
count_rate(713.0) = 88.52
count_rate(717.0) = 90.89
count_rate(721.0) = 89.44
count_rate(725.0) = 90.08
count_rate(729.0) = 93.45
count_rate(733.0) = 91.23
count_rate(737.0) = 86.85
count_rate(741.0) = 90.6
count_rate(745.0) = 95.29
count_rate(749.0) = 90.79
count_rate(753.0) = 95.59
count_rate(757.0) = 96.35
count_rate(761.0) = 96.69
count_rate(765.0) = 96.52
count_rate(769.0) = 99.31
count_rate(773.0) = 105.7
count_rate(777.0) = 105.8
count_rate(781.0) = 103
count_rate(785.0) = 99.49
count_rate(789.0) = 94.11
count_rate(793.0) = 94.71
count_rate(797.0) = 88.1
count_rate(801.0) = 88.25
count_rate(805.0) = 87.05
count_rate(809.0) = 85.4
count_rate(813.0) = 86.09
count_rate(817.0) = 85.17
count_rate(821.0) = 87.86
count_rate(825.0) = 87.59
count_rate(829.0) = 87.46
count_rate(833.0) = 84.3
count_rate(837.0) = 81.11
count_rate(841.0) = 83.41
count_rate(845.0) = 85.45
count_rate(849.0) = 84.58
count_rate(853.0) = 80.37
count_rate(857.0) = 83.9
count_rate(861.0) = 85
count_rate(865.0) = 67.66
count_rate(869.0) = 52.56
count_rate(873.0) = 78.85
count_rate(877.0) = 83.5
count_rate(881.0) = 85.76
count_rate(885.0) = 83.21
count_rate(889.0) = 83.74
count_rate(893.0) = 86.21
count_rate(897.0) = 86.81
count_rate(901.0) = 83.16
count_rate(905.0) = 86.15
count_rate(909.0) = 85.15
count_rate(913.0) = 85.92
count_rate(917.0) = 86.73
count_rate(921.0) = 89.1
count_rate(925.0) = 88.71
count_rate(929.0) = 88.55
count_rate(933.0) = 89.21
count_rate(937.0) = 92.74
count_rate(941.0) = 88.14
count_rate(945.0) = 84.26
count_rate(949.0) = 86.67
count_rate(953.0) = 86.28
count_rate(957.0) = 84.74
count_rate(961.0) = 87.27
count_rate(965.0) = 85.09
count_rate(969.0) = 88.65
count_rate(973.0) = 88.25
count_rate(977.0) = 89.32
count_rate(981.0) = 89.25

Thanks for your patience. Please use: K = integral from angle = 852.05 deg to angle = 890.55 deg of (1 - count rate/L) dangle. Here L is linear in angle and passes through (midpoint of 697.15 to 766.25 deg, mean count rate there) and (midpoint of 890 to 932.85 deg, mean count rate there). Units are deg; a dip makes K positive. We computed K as 4.2 deg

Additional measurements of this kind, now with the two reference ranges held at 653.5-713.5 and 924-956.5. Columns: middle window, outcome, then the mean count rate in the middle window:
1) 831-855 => 1.65 deg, 83.2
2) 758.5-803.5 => -3.51 deg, 97.3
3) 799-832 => 1.09 deg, 86.8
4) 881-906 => 1.04 deg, 84.9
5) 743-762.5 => -0.91 deg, 94.9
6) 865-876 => 2.63 deg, 67.7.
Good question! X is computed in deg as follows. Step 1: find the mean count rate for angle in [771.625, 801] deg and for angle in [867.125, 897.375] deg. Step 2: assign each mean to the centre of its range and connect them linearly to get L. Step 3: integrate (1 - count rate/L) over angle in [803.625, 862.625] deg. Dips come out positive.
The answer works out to 2.7 deg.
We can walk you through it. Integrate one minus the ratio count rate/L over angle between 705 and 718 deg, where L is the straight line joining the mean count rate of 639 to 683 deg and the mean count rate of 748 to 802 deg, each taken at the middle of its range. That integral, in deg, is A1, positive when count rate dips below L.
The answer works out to 0.49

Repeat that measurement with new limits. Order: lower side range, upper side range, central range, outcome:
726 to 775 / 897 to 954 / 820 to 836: 0.9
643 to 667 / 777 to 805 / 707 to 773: 0.7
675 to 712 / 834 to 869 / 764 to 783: -3.8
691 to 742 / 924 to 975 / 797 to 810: 0.4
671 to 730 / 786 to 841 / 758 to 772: -1.4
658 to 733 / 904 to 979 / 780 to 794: -1.2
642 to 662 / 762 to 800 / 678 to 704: 0.9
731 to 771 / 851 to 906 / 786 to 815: -0.2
